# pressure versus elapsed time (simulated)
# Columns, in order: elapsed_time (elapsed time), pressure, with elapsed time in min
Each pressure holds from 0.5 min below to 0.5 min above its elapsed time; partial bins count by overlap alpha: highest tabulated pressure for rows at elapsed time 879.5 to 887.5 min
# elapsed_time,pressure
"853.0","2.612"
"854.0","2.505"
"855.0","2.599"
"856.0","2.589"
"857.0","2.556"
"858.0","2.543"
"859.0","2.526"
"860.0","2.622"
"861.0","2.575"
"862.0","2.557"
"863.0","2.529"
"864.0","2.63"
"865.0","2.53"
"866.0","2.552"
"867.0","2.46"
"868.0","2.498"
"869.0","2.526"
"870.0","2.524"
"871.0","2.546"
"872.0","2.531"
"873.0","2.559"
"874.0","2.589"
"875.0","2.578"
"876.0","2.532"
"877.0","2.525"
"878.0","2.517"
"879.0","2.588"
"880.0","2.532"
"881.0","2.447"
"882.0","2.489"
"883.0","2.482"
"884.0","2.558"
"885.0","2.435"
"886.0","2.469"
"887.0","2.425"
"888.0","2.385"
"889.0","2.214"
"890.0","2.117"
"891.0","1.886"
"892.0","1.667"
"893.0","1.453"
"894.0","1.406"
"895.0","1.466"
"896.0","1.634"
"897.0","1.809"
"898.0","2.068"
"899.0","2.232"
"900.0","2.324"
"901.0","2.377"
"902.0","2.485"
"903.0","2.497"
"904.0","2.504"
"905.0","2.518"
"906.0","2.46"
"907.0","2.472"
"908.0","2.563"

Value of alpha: 2.558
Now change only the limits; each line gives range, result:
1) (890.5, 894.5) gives 1.886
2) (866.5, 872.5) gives 2.546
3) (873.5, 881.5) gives 2.589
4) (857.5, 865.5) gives 2.63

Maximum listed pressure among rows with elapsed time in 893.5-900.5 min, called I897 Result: 2.324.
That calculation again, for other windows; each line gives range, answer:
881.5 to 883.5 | 2.489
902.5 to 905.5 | 2.518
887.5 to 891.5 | 2.385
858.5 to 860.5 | 2.622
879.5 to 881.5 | 2.532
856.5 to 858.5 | 2.556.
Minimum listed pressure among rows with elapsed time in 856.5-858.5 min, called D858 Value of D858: 2.543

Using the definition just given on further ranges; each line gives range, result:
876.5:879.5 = 2.517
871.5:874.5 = 2.531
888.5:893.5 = 1.453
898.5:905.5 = 2.232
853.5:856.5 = 2.505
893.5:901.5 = 1.406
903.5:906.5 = 2.46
